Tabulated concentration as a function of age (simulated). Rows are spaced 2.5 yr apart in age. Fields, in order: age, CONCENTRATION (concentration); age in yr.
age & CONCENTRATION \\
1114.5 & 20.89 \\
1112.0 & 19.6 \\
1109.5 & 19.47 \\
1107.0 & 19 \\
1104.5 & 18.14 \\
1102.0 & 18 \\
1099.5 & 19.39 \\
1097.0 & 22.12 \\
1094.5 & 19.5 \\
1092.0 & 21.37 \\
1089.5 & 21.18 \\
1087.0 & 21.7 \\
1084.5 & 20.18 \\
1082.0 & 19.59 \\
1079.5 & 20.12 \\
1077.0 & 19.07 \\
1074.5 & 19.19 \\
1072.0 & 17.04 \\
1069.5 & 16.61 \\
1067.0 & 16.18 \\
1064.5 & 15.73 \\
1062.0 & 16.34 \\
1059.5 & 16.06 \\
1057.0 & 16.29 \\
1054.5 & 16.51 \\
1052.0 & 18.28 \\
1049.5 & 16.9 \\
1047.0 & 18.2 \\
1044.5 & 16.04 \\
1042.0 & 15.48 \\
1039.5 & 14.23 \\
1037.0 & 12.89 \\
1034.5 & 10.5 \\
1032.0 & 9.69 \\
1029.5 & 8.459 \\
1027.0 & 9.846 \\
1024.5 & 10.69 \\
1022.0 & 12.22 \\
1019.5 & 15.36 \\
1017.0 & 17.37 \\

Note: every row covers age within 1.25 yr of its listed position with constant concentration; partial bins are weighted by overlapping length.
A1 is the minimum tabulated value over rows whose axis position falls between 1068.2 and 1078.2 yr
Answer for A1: 16.61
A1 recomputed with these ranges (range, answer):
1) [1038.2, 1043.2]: 14.23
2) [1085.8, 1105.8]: 18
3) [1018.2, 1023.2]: 12.22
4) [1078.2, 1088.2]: 19.59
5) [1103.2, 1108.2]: 18.14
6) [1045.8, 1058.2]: 16.29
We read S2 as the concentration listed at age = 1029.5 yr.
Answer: 8.459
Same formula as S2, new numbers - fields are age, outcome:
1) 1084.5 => 20.18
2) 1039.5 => 14.23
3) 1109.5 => 19.47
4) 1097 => 22.12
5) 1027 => 9.846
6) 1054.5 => 16.51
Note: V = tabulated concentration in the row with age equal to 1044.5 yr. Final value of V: 16.04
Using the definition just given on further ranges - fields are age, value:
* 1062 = 16.34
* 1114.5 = 20.89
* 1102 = 18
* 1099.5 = 19.39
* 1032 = 9.69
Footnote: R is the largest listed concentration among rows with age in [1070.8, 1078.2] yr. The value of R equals 19.19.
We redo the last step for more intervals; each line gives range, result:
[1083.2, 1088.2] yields 21.7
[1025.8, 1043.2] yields 15.48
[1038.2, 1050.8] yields 18.2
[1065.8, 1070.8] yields 16.61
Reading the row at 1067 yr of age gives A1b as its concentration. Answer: 16.18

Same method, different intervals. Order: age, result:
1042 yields 15.48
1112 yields 19.6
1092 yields 21.37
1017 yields 17.37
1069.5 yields 16.61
